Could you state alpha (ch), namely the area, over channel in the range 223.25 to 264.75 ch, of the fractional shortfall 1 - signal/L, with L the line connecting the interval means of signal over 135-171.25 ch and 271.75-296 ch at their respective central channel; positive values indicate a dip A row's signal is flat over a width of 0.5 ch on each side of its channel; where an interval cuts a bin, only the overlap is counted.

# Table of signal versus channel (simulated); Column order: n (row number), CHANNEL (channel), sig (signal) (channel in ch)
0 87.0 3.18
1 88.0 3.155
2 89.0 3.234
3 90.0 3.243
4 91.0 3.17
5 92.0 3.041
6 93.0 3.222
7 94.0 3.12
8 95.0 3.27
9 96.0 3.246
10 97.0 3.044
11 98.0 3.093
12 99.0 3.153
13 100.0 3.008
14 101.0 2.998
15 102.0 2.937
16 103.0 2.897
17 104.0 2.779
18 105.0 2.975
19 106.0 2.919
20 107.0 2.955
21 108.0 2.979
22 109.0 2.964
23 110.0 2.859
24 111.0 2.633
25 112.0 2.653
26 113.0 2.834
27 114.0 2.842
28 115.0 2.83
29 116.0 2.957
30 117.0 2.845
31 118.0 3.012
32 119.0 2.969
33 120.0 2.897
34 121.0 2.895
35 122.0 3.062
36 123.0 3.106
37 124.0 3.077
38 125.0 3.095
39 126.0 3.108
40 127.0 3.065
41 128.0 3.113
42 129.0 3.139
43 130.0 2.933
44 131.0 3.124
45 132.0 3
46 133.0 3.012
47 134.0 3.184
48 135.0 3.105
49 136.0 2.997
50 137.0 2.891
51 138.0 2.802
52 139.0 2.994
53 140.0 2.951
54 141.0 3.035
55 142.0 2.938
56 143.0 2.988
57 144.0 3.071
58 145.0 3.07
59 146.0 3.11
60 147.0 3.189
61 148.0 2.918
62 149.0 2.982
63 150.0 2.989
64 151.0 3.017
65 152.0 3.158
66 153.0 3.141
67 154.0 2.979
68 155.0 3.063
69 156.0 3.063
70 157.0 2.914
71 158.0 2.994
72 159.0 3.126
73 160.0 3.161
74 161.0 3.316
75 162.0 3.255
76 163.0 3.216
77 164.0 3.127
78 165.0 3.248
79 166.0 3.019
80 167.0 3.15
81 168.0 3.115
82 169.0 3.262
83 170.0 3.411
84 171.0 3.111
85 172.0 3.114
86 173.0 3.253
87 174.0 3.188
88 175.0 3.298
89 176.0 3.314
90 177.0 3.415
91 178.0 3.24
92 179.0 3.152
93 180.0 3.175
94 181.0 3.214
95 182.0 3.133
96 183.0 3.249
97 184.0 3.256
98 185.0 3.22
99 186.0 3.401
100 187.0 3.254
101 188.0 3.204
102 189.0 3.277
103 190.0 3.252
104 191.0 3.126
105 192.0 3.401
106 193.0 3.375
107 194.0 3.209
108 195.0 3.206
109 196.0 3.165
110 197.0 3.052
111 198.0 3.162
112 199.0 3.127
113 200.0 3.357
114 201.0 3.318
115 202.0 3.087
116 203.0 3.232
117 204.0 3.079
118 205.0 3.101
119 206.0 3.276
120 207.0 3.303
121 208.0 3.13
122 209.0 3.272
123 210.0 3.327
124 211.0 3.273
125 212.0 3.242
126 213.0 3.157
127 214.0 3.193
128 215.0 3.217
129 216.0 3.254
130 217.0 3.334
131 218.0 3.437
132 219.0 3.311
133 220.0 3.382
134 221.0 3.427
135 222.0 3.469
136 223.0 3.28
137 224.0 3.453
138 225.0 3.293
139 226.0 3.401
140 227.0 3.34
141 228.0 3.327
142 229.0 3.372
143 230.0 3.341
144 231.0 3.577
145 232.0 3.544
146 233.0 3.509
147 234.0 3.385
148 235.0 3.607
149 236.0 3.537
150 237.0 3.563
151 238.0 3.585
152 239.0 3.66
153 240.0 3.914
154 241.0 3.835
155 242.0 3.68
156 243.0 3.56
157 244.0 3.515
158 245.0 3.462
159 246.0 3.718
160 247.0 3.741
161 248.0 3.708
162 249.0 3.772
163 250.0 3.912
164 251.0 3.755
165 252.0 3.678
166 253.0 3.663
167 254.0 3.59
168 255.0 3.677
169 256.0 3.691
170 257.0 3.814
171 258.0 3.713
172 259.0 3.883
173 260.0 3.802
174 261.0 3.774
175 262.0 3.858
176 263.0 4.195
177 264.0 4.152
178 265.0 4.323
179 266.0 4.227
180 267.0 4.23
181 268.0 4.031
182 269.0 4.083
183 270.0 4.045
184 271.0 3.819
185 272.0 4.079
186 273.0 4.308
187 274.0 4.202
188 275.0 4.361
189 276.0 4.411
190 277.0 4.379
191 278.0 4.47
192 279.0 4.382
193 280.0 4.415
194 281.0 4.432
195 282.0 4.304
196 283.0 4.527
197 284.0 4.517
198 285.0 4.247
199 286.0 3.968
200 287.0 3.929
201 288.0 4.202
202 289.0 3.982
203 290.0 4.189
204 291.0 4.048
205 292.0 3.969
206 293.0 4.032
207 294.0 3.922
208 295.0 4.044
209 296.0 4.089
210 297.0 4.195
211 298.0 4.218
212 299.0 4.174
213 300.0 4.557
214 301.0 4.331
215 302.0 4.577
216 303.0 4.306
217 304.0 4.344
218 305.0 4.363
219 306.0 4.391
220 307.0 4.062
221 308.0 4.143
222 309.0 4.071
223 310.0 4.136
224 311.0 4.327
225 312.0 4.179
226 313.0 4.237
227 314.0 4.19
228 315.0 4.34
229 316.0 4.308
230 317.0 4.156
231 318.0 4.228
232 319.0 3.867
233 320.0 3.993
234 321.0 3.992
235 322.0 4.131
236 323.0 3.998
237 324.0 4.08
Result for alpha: 2.40 ch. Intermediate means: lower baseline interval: 3.08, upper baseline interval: 4.22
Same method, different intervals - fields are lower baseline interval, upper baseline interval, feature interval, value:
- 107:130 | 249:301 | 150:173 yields 0.9 ch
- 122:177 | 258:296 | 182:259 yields 5.6 ch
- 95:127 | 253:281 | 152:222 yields 5.6 ch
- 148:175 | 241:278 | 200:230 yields 2.3 ch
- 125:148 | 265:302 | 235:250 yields 0.8 ch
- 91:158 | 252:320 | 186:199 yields 1.0 ch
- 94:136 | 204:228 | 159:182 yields -0.4 ch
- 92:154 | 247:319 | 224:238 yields 1.1 ch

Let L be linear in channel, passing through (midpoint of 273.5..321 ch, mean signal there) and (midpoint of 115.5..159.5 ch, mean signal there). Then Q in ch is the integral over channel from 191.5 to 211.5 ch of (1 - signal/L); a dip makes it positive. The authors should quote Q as 1.6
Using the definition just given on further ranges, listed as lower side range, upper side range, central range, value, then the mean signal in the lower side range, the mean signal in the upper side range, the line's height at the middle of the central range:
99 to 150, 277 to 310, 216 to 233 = 1.5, 2.98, 4.23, 3.72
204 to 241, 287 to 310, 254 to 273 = -0.7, 3.39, 4.18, 3.82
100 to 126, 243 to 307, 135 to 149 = 0.6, 2.92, 4.07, 3.13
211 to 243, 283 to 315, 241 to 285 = -2.0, 3.44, 4.2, 3.82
